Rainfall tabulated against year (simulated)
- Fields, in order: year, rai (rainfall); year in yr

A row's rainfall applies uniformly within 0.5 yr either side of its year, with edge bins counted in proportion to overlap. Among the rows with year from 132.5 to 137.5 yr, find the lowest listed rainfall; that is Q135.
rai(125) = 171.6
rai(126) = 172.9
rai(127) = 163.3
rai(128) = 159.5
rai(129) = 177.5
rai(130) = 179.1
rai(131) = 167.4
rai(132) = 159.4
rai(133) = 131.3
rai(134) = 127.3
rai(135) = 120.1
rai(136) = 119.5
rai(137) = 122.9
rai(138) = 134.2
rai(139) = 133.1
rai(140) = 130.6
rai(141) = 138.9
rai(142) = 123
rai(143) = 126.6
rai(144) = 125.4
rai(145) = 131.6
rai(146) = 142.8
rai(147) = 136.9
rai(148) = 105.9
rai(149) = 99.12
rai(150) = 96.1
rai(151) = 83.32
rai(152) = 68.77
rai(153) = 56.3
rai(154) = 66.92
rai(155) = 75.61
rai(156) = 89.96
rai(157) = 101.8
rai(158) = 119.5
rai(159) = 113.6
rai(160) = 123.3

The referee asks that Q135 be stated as 119.5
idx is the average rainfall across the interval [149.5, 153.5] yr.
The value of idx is 76.1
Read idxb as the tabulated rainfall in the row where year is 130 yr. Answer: 179.1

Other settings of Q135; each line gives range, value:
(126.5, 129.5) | 159.5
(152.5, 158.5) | 56.3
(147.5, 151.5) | 83.32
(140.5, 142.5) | 123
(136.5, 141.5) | 122.9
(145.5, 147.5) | 136.9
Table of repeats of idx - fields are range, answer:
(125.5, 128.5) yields 165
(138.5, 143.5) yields 130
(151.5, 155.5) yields 66.9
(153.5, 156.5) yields 77.5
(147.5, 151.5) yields 96.1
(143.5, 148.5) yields 129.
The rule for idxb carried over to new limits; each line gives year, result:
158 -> 119.5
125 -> 171.6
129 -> 177.5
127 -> 163.3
